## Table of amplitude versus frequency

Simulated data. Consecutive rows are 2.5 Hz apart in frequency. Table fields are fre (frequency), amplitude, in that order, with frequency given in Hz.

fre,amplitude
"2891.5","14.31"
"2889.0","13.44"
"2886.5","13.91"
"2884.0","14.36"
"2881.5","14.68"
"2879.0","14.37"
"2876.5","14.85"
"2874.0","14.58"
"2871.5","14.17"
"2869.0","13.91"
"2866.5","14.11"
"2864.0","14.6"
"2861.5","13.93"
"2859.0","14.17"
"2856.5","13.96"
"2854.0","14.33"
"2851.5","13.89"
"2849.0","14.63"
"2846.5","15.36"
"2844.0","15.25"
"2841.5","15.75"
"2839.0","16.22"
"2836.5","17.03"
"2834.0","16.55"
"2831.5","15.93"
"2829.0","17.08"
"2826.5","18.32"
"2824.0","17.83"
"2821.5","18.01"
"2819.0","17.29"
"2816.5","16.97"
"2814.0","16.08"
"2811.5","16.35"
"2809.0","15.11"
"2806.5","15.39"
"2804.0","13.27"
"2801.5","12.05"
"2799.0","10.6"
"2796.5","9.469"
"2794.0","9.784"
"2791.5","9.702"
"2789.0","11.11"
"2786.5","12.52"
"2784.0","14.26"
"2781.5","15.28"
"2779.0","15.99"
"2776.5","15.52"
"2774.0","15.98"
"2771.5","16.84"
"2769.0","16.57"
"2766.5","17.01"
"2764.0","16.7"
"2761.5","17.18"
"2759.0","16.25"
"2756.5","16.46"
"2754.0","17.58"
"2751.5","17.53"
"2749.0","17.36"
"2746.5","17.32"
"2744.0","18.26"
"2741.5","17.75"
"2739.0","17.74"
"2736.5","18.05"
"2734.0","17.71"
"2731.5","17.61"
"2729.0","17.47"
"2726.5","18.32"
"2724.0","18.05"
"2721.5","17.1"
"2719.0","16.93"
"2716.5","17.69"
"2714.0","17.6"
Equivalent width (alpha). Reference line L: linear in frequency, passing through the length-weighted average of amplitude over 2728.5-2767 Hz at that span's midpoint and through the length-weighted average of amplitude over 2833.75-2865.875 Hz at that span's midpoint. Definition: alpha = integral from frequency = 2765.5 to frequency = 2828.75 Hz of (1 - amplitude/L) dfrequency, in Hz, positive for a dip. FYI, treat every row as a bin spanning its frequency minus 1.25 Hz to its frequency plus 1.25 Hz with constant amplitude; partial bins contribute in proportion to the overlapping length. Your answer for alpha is 5.7 Hz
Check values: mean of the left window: 17.4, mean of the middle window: 14.7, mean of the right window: 15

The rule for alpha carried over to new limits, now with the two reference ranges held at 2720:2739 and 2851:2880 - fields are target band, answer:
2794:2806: 3.4 Hz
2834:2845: -0.9 Hz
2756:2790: 2.2 Hz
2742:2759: -0.1 Hz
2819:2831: -1.8 Hz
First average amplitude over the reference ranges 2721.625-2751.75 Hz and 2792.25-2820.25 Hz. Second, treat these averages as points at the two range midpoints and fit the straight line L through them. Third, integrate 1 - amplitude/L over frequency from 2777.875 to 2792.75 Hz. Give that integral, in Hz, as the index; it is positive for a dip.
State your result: 1.87 Hz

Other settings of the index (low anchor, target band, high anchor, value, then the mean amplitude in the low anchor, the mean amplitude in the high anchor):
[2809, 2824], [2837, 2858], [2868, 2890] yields 0.8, 16.9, 14.3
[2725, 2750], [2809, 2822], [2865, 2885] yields -0.7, 17.8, 14.4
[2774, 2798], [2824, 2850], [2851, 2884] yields -4.9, 12.8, 14.3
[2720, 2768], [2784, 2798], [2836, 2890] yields 4.7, 17.4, 14.6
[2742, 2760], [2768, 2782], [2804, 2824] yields 0.7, 17.3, 16.3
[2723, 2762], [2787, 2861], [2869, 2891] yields 4.0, 17.5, 14.3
